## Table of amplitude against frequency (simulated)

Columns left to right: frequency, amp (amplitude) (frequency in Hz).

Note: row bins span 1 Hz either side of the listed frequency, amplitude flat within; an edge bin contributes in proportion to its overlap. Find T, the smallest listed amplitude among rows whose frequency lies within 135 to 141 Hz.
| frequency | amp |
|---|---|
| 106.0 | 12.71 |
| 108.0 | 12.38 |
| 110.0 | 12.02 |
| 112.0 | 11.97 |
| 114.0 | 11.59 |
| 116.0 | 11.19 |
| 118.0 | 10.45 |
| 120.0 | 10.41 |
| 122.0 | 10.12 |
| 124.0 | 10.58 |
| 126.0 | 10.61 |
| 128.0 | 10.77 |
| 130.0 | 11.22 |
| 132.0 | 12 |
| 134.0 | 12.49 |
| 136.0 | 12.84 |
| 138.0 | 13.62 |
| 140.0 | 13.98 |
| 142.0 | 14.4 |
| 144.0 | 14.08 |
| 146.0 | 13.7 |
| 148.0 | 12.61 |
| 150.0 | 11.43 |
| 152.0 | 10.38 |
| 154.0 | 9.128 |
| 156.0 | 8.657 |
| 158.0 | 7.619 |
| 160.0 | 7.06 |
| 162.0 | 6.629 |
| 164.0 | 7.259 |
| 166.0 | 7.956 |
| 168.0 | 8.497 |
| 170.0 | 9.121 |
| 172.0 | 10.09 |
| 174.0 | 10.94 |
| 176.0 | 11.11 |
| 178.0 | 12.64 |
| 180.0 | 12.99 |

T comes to 12.84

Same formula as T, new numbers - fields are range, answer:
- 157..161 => 7.06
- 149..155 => 9.128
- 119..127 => 10.12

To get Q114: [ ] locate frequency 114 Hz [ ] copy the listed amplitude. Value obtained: 11.59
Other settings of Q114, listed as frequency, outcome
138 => 13.62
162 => 6.629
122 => 10.12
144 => 14.08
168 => 8.497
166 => 7.956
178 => 12.64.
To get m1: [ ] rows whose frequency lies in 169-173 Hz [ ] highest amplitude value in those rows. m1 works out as 10.09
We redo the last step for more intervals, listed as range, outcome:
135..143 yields 14.4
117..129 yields 10.77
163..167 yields 7.956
